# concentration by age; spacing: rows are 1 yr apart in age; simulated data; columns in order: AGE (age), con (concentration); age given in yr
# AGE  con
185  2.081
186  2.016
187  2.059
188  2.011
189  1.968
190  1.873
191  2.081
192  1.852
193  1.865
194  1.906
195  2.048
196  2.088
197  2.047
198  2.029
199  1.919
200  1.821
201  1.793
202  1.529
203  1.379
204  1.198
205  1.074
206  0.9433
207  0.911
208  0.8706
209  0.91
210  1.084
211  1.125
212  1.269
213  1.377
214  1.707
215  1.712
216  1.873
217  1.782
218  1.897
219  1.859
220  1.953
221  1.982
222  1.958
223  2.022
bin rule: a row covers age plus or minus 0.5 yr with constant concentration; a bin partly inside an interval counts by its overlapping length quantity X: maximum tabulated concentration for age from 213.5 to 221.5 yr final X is 1.982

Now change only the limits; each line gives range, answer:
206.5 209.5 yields 0.911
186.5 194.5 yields 2.081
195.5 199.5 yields 2.088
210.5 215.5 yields 1.712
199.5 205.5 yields 1.821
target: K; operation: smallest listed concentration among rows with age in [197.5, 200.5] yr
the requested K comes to 1.821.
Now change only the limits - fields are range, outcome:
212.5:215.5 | 1.377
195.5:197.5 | 2.047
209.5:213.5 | 1.084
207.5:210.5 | 0.8706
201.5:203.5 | 1.379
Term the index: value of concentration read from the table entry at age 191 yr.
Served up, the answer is 2.081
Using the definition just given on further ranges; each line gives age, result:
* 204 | 1.198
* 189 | 1.968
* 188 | 2.011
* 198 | 2.029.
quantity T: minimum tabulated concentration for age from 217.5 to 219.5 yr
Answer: 1.859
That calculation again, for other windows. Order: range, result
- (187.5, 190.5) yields 1.873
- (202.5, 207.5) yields 0.911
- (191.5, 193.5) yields 1.852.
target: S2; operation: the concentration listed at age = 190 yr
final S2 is 1.873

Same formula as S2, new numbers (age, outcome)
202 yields 1.529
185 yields 2.081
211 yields 1.125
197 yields 2.047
